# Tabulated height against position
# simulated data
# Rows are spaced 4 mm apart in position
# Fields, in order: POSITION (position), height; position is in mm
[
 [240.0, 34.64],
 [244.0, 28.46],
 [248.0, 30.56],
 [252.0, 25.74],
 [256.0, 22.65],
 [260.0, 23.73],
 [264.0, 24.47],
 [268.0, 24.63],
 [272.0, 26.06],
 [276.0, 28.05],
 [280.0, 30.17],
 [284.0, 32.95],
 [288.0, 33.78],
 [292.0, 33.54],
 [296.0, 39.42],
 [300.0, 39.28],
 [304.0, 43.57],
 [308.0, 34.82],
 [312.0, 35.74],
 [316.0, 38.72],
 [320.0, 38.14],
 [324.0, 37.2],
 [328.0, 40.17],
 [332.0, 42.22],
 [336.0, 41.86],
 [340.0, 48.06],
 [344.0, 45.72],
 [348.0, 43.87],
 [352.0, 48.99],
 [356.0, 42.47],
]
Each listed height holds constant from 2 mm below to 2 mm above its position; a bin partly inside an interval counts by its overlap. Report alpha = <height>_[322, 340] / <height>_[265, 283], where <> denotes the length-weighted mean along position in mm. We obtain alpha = 1.50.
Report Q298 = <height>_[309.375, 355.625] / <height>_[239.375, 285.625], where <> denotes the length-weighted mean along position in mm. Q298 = 1.52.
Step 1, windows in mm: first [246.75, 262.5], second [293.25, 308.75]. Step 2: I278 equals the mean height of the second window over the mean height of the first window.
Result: 1.55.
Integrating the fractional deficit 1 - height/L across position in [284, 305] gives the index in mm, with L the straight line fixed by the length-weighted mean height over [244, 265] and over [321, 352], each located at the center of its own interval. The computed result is -1.8 mm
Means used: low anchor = 25.8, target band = 37.2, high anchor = 43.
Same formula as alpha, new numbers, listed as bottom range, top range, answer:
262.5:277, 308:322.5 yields 1.45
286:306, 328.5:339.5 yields 1.12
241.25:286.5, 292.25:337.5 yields 1.43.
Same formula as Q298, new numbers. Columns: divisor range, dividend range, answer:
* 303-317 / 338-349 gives 1.22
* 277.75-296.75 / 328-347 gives 1.31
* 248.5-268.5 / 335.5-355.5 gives 1.85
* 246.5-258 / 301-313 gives 1.47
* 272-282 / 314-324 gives 1.34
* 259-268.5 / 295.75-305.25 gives 1.68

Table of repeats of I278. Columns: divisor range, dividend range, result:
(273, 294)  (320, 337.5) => 1.27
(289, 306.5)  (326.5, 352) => 1.15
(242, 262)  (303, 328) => 1.45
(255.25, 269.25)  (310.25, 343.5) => 1.69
